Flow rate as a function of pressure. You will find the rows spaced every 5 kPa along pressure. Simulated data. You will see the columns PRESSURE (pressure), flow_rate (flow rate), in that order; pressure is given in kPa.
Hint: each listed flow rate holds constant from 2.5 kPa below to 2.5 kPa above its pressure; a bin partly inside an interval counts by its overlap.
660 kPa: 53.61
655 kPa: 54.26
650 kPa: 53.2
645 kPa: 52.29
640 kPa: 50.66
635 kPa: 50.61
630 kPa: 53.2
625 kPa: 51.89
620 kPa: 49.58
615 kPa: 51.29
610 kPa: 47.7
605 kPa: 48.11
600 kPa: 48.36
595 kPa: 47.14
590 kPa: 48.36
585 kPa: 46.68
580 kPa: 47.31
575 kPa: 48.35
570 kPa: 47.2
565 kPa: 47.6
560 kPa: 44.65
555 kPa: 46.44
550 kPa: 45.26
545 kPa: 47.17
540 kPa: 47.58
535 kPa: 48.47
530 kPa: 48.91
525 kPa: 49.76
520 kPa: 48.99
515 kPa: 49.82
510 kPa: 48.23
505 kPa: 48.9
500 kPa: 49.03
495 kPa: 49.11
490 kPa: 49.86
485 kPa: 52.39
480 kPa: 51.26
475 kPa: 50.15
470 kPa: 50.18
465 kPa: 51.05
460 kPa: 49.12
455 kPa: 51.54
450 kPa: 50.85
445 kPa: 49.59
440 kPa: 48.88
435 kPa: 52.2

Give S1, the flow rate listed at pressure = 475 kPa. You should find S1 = 50.15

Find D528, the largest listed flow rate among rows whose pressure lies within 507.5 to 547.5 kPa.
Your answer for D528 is 49.82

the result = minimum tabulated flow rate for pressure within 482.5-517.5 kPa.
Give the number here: 48.23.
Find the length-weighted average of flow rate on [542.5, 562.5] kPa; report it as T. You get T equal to 45.9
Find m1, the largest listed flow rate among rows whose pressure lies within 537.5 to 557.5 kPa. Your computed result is 47.58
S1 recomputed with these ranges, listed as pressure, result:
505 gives 48.9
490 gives 49.86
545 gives 47.17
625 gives 51.89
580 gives 47.31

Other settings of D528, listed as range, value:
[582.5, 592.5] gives 48.36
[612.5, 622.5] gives 51.29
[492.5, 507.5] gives 49.11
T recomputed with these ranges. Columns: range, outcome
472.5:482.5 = 50.7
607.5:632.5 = 50.7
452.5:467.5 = 50.6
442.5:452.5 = 50.2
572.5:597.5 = 47.6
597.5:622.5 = 49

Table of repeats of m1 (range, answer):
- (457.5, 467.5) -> 51.05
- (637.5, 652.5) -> 53.2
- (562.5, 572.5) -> 47.6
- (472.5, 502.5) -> 52.39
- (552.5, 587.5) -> 48.35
